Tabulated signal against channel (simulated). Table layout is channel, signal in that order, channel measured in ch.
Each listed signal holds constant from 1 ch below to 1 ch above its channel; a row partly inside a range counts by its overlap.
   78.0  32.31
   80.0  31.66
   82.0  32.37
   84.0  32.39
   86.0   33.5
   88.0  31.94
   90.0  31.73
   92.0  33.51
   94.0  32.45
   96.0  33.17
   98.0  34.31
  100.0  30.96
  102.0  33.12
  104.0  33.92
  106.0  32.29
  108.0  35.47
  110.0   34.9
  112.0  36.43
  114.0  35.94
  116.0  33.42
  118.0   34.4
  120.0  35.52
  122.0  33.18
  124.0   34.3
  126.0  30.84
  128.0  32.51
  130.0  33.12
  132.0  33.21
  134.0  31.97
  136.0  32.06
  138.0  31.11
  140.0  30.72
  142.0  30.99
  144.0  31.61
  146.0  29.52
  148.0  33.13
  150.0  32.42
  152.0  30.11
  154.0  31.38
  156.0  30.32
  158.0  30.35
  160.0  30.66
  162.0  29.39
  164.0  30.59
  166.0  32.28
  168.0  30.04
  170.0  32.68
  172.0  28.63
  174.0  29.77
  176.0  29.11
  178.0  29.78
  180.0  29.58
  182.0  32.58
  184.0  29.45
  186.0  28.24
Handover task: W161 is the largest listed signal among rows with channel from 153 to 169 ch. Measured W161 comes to 32.28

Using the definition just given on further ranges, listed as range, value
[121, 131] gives 34.3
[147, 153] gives 33.13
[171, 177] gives 29.77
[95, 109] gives 35.47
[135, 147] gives 32.06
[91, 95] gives 33.51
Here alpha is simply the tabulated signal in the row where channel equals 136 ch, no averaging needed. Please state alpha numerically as 32.06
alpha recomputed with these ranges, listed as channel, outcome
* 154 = 31.38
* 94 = 32.45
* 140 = 30.72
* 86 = 33.5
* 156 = 30.32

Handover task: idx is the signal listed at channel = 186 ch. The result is 28.24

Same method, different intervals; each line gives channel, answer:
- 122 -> 33.18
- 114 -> 35.94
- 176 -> 29.11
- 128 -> 32.51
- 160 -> 30.66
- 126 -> 30.84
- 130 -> 33.12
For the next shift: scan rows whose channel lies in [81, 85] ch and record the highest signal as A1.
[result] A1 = 32.39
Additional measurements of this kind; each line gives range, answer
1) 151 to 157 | 31.38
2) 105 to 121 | 36.43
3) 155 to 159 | 30.35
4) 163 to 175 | 32.68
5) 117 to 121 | 35.52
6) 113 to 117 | 35.94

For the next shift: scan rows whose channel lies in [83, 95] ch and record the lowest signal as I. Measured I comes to 31.73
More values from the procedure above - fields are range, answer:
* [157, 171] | 29.39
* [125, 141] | 30.72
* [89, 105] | 30.96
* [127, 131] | 32.51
